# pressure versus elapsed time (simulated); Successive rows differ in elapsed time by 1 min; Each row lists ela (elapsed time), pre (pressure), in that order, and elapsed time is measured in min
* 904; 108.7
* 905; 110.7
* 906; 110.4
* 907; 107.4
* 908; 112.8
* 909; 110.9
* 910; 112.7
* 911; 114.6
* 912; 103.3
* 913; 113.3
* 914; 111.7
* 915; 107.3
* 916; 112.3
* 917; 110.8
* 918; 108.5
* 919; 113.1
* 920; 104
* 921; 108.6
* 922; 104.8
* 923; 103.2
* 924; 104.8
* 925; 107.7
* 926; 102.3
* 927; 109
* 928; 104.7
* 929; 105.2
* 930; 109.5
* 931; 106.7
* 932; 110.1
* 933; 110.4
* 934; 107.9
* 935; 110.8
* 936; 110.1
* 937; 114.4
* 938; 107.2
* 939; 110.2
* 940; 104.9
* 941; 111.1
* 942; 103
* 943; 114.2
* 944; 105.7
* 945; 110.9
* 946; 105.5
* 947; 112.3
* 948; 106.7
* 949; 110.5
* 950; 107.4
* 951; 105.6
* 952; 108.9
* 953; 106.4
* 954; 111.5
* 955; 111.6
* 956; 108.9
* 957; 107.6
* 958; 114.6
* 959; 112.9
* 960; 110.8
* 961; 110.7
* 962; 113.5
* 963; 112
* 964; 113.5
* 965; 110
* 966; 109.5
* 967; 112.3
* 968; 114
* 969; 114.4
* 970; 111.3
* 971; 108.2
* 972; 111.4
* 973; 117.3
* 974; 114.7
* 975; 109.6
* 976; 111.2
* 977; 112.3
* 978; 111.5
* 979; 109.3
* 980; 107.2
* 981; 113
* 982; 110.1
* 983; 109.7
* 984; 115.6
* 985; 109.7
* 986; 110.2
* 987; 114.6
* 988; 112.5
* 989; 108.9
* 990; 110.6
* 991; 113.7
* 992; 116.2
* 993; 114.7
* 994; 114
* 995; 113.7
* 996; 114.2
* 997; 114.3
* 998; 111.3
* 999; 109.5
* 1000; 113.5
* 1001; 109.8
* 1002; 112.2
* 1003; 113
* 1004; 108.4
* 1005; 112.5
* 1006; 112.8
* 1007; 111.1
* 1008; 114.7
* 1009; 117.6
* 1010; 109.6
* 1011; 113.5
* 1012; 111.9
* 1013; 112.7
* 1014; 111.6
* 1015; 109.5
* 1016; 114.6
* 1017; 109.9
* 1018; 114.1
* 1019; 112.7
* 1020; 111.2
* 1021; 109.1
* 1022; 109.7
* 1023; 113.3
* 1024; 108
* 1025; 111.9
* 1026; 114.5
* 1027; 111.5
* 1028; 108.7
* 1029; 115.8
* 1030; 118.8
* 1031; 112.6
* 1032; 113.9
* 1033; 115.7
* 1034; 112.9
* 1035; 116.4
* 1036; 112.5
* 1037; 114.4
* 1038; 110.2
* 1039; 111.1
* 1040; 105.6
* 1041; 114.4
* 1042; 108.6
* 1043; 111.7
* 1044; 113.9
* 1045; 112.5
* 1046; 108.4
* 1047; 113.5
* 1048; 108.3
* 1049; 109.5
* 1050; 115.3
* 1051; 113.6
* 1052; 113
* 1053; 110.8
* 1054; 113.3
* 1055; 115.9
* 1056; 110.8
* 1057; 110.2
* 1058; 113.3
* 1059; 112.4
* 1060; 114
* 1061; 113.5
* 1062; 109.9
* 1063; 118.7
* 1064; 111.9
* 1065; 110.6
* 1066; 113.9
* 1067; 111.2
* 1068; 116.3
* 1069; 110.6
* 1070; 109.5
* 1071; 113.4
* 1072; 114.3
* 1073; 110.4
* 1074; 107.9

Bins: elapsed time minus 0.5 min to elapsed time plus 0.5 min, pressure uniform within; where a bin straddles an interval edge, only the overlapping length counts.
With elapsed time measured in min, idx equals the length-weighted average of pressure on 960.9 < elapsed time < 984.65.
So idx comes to 112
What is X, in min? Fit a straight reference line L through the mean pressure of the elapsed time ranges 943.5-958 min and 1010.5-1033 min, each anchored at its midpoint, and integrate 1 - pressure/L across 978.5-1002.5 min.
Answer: -0.3 min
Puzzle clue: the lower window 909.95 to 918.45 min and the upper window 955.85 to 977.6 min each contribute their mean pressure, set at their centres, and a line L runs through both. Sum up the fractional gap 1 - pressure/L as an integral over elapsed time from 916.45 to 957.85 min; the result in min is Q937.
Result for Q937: 1.0 min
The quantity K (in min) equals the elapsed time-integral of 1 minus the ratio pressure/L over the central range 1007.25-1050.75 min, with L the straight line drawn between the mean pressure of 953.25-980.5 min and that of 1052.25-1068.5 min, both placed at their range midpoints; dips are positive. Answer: 0.1 min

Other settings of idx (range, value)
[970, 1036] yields 112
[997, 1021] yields 112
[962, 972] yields 112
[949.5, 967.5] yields 110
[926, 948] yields 109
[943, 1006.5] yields 111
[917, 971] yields 109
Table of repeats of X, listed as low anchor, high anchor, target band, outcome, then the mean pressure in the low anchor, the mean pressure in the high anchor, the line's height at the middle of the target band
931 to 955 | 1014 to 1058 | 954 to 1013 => -0.9 min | 109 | 112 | 110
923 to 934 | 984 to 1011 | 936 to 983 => -0.4 min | 107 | 113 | 109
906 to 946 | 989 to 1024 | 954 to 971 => -0.2 min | 109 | 112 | 110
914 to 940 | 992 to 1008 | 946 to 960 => 0.0 min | 108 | 113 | 110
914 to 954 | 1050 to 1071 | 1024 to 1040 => -0.2 min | 108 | 113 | 112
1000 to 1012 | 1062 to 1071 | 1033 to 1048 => 0.1 min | 112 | 113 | 113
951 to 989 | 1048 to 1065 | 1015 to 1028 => 0.1 min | 111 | 113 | 112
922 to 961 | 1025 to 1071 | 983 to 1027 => -0.5 min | 109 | 113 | 111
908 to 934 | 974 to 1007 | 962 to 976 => -0.2 min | 108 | 112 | 111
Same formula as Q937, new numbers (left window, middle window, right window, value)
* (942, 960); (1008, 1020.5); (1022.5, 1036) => 0.01 min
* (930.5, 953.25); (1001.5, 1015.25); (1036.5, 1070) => -0.19 min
